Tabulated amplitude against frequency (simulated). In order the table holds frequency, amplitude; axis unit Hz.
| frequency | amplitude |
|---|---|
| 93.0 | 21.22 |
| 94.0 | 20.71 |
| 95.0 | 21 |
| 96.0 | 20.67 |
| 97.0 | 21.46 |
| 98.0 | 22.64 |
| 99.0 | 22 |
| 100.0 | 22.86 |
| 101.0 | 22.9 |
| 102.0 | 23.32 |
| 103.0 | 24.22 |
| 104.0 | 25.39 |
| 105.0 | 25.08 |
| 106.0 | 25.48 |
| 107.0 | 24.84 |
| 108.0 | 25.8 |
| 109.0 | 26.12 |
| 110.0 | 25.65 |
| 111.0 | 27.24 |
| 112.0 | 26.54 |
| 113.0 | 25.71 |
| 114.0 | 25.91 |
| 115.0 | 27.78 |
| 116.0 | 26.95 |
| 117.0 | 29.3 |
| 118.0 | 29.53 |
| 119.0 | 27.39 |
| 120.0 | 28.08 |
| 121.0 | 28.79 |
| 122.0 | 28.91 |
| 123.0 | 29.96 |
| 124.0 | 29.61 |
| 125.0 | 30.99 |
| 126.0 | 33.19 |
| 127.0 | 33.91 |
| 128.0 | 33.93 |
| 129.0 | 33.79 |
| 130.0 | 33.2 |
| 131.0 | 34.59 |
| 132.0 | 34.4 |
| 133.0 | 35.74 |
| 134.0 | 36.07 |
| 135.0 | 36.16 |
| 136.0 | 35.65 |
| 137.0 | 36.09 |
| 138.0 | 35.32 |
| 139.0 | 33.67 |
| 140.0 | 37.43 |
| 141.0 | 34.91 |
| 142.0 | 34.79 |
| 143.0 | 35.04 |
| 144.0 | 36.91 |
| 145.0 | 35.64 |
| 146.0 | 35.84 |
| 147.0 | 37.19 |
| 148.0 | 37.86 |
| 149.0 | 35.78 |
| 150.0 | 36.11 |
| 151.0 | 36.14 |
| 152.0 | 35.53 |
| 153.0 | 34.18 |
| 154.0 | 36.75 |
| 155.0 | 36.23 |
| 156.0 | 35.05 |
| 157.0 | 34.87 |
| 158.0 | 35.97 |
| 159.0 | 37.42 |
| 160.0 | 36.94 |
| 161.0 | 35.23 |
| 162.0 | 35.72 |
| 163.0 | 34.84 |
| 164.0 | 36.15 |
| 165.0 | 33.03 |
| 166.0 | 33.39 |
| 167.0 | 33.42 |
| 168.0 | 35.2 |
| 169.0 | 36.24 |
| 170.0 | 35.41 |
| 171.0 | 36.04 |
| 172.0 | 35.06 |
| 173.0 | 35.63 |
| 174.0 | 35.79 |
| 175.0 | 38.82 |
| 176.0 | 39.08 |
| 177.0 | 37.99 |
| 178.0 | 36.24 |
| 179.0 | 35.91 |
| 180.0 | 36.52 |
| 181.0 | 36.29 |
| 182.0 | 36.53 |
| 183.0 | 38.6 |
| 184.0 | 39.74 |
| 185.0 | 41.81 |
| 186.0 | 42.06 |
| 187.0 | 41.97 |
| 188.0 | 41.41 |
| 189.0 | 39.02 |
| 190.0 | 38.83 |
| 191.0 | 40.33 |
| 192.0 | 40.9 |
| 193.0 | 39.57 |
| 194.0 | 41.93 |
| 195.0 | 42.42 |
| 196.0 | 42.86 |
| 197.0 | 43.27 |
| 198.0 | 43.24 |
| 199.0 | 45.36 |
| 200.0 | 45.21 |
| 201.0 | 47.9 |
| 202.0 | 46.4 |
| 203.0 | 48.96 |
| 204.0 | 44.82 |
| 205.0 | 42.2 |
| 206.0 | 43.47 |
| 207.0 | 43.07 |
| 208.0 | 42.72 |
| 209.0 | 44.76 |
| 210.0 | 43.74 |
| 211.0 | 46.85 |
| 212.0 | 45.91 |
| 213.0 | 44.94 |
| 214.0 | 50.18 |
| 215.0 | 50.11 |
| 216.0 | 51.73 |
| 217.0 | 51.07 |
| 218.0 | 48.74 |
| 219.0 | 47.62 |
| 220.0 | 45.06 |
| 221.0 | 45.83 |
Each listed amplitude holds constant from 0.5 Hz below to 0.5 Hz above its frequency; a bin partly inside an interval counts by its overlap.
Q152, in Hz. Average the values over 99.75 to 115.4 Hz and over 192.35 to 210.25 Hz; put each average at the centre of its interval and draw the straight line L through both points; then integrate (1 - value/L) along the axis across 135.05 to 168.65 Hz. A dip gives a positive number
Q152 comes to -1.57 Hz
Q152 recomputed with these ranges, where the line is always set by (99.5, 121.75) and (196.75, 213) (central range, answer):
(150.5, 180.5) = 1.0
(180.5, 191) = 0.4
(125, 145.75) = -2.6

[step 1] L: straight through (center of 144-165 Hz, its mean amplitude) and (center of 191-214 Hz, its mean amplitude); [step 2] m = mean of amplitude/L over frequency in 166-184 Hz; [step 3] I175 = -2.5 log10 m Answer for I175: 0.087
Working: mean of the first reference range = 35.9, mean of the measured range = 36.4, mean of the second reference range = 44.2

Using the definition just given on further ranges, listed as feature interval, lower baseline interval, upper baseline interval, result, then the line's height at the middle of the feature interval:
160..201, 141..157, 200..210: 0.07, 40.9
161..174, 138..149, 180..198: 0.10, 38.3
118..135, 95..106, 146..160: -0.09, 29.5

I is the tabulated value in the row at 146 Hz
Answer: 35.84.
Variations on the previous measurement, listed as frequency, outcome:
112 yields 26.54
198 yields 43.24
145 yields 35.64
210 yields 43.74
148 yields 37.86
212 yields 45.91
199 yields 45.36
